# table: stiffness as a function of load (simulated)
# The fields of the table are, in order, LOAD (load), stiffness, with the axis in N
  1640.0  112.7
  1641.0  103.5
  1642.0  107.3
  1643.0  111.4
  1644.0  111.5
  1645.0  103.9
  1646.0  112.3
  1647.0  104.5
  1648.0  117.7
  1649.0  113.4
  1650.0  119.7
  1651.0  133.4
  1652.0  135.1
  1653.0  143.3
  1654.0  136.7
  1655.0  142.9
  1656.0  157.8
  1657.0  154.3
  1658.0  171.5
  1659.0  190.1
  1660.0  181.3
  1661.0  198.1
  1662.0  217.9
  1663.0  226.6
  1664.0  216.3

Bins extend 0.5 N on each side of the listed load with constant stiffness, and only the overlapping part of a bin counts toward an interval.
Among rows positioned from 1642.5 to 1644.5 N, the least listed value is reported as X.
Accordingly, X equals 111.4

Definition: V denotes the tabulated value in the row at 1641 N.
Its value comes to 103.5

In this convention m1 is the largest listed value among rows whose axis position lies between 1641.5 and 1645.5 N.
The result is 111.5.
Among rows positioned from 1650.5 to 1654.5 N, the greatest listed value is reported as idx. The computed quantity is 143.3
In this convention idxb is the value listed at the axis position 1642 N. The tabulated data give 107.3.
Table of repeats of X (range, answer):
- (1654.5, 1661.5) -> 142.9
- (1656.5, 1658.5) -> 154.3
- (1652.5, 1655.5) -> 136.7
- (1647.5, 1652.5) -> 113.4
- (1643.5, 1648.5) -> 103.9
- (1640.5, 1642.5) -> 103.5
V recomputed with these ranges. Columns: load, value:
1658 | 171.5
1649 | 113.4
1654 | 136.7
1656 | 157.8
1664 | 216.3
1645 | 103.9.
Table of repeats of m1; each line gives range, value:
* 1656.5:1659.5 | 190.1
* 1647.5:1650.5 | 119.7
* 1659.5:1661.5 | 198.1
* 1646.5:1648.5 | 117.7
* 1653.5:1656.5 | 157.8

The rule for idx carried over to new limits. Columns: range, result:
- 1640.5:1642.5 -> 107.3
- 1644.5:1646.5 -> 112.3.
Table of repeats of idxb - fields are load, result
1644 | 111.5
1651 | 133.4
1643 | 111.4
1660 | 181.3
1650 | 119.7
